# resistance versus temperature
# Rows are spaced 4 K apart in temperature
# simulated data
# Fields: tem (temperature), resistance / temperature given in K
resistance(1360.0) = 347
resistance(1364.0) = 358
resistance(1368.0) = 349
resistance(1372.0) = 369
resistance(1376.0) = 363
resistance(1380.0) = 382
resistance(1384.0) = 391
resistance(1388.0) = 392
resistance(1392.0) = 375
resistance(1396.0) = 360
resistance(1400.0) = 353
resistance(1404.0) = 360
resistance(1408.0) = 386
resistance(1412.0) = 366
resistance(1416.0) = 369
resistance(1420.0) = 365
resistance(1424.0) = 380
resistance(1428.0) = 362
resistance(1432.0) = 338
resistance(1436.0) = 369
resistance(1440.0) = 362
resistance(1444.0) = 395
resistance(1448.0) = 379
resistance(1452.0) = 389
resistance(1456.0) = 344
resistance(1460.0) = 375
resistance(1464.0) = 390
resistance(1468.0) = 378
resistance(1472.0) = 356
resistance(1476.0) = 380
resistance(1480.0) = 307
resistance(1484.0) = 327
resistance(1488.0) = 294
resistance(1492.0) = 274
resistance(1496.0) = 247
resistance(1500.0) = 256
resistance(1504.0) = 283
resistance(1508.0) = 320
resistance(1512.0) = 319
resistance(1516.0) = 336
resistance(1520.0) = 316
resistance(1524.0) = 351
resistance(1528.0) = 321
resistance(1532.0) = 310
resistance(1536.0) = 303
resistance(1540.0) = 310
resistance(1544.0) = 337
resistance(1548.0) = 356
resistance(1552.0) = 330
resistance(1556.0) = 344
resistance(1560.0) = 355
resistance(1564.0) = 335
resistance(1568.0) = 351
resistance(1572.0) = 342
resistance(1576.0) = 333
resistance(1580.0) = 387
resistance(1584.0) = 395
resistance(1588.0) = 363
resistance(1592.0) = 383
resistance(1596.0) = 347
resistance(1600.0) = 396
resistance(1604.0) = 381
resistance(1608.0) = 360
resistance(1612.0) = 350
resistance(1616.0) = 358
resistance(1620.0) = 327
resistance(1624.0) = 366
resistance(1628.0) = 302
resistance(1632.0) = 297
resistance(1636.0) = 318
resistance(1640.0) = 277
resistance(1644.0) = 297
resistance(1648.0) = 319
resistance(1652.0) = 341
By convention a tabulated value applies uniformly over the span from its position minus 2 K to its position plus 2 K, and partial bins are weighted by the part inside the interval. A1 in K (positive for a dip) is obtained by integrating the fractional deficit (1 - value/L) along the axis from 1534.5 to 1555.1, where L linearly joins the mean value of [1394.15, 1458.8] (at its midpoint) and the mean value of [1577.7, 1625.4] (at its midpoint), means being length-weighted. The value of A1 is 2.2 K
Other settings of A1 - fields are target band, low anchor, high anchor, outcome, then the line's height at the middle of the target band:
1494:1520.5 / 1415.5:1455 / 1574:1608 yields 5.40 K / 371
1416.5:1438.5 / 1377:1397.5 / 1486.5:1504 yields -1.62 K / 338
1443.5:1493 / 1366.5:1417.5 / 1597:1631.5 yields 1.52 K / 364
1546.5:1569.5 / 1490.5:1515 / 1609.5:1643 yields -3.19 K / 303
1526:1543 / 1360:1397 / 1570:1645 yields 2.00 K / 354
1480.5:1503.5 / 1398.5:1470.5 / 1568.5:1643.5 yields 5.14 K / 363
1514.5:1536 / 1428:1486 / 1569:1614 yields 2.40 K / 365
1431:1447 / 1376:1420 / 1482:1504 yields -1.75 K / 333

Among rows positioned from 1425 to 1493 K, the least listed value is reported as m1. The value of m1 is 274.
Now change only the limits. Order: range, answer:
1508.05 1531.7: 316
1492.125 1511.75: 247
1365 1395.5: 349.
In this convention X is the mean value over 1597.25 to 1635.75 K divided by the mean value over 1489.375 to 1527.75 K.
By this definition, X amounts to 1.2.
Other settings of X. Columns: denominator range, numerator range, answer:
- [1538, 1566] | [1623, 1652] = 0.92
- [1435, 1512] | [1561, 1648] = 1.02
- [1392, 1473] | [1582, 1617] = 1.00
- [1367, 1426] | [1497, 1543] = 0.84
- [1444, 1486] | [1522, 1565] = 0.91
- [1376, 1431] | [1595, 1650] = 0.90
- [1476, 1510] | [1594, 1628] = 1.22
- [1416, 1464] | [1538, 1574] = 0.92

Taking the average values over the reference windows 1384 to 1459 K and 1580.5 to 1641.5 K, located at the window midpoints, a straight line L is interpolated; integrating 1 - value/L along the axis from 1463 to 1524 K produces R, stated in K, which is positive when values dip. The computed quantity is 7.3 K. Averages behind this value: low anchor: 370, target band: 319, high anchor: 350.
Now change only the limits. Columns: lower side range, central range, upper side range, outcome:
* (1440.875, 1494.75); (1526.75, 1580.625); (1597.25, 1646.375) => 1.11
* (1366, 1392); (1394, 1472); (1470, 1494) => -4.99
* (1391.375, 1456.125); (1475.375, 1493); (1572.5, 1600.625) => 2.62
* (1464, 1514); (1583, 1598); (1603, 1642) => -1.93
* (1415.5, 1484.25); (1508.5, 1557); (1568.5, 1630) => 4.67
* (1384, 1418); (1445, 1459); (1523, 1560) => -0.64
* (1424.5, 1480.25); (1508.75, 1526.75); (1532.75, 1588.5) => 1.25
